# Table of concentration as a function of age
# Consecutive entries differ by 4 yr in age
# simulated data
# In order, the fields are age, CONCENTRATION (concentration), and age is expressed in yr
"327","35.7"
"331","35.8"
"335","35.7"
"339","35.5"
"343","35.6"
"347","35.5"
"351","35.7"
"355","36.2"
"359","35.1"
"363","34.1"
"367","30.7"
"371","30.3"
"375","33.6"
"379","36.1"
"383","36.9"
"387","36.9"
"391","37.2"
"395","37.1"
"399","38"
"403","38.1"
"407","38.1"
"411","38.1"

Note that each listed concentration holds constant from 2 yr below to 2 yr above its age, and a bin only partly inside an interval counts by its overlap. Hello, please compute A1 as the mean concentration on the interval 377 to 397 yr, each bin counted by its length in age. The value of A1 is 36.8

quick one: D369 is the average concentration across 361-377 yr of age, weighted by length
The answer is 32.2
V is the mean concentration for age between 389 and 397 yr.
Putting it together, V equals 37.2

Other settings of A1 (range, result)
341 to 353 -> 35.6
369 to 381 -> 33.3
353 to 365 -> 35.1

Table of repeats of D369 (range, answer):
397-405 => 38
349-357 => 36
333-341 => 35.6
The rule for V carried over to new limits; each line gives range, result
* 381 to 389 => 36.9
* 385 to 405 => 37.5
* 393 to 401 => 37.5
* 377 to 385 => 36.5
